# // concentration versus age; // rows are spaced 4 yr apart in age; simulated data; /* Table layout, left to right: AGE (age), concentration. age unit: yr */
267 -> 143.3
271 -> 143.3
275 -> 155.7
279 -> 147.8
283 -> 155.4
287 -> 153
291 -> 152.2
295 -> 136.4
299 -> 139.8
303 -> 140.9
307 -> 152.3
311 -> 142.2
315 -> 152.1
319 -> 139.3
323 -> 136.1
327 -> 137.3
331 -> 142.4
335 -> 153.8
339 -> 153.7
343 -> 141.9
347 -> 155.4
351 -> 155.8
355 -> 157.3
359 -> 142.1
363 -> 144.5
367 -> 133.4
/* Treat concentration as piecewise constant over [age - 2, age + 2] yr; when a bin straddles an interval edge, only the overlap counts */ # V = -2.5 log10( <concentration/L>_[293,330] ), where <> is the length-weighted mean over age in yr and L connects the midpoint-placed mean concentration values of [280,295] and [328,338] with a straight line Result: 0.05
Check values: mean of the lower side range 151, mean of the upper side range 148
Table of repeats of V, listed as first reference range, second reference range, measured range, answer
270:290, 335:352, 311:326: 0.07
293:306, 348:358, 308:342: 0.02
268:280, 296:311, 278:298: -0.02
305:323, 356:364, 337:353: -0.05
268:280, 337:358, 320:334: 0.09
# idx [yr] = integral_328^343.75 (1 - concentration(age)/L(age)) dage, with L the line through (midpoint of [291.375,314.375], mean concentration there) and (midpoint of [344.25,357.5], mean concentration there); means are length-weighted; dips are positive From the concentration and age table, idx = 0.4 yr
